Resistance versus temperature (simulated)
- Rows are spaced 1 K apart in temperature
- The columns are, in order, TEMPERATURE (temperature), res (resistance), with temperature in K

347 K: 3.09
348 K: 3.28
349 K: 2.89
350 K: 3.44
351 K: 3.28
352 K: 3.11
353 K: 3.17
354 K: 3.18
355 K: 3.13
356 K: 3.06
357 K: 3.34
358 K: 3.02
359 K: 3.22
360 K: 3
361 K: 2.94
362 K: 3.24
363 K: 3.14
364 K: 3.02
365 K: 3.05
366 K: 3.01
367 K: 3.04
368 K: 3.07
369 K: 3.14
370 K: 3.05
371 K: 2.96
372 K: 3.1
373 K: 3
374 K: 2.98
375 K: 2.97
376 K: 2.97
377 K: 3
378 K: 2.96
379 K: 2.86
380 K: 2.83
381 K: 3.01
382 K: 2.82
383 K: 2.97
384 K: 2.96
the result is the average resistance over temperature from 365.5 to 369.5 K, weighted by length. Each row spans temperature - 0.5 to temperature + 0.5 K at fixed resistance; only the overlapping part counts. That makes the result 3.06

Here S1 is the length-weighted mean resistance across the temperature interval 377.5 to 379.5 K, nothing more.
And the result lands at 2.91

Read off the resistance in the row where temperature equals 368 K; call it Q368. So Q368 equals 3.07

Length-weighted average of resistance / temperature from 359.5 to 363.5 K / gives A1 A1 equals 3.08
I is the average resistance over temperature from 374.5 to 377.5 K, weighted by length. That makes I 2.98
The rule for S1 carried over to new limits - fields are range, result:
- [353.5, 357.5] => 3.18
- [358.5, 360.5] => 3.11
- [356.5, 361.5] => 3.1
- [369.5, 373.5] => 3.03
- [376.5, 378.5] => 2.98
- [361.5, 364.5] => 3.13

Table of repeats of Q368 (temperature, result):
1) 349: 2.89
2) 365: 3.05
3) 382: 2.82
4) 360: 3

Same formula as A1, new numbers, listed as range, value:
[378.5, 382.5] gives 2.88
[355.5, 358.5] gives 3.14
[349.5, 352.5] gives 3.28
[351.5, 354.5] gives 3.15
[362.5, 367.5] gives 3.05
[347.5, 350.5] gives 3.2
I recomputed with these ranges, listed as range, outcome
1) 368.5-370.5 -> 3.09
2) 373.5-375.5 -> 2.98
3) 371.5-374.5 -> 3.03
